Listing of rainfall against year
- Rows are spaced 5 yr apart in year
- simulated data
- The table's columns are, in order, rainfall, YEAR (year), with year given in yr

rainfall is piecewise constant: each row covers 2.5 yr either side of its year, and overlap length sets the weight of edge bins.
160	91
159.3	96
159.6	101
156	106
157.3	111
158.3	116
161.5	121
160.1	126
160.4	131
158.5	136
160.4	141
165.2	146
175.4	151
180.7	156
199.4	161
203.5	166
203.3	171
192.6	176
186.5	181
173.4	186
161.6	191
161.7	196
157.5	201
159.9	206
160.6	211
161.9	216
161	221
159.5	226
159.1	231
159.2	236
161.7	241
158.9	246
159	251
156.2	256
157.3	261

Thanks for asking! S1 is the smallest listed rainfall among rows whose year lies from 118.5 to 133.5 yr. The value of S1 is 160.1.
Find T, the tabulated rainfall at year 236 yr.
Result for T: 159.2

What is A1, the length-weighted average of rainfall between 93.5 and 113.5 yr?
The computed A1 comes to 158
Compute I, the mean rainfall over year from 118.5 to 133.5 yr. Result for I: 161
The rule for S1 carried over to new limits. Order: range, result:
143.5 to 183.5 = 165.2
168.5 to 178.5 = 192.6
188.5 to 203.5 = 157.5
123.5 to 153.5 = 158.5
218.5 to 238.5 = 159.1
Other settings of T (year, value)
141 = 160.4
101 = 159.6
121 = 161.5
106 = 156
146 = 165.2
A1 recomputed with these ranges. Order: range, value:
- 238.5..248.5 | 160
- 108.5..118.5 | 158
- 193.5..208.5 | 160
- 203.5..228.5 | 161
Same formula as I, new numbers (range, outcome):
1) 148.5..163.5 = 185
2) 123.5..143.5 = 160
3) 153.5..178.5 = 196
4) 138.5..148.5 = 163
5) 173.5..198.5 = 175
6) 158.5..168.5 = 201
